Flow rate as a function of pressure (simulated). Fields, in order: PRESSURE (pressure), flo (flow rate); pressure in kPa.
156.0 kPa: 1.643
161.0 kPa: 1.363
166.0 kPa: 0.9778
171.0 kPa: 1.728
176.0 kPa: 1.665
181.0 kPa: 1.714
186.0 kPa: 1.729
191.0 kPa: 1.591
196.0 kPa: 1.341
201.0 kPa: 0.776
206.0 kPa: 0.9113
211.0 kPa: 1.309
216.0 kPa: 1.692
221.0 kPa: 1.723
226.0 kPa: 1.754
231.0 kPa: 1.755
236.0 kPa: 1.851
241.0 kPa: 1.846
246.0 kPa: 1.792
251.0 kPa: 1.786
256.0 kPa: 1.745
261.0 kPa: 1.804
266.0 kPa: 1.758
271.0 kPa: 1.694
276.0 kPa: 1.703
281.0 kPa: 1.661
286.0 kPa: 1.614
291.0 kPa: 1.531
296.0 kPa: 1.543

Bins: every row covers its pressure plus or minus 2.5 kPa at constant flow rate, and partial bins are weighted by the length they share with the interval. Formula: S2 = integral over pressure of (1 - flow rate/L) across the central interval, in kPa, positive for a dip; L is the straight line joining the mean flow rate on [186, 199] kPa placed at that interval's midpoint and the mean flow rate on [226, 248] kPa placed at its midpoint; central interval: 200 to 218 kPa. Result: 4.7 kPa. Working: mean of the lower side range 1.49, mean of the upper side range 1.8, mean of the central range 1.19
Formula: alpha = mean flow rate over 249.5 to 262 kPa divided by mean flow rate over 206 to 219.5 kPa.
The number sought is 1.3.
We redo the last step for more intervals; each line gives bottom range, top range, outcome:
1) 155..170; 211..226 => 1.23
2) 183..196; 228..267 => 1.12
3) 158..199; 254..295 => 1.12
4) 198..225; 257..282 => 1.32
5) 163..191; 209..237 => 1.07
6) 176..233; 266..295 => 1.11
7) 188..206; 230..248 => 1.51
